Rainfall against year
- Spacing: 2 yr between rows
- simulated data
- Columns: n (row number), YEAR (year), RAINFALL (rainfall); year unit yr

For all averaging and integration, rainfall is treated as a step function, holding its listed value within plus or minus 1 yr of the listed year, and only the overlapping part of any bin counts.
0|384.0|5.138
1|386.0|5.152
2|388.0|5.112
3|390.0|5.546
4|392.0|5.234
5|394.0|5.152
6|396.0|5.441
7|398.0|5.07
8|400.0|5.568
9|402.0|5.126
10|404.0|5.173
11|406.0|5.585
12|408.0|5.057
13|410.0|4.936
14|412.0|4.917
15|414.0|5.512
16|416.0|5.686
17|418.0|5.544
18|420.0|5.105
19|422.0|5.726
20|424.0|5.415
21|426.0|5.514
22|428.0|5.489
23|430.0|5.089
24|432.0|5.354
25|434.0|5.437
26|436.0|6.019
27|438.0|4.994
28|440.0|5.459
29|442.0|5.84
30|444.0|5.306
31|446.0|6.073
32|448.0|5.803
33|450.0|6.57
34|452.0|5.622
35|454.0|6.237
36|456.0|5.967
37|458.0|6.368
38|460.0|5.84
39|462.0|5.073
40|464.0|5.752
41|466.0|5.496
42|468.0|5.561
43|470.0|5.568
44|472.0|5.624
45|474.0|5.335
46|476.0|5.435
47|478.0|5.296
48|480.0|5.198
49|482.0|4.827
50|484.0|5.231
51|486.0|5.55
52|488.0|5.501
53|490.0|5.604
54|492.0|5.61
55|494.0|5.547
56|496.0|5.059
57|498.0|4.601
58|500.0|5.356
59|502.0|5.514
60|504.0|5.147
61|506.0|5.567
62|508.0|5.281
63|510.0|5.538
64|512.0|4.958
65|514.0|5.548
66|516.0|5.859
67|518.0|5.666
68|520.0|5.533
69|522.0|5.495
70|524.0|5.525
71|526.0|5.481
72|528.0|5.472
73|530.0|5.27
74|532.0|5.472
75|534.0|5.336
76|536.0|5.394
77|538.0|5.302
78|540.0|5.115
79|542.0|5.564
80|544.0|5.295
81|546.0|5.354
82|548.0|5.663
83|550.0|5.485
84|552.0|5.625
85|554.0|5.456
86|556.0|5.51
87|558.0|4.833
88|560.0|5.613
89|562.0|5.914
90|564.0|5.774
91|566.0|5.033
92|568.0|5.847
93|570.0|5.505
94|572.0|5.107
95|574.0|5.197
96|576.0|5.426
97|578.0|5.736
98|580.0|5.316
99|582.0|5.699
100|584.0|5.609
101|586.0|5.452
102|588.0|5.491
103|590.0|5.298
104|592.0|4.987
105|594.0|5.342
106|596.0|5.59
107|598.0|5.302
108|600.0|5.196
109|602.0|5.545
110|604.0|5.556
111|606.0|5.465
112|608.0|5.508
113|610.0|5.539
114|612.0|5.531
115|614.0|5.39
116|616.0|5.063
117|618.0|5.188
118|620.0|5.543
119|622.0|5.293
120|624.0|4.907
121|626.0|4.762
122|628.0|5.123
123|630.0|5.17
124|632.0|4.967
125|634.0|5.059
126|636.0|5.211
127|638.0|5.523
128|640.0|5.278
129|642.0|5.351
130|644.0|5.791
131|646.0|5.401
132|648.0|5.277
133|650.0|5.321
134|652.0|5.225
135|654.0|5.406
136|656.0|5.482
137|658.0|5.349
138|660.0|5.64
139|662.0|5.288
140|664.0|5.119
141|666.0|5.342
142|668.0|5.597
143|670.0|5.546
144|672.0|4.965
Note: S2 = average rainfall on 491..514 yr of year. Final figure 5.3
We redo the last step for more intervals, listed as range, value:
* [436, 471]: 5.75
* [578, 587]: 5.54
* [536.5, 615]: 5.44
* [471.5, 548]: 5.38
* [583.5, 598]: 5.38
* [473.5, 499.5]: 5.29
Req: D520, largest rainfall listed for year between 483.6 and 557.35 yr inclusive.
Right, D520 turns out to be 5.859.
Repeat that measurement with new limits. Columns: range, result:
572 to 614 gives 5.736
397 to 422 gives 5.726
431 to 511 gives 6.57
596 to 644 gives 5.791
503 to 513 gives 5.567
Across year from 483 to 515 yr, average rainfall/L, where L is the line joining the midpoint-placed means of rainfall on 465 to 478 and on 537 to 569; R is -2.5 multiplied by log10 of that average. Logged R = 0.03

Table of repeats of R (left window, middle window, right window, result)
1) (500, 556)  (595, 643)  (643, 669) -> 0.024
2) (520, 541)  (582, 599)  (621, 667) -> -0.015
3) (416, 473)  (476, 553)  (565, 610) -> 0.028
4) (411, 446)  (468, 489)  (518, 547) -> 0.013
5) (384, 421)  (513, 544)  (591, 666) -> -0.034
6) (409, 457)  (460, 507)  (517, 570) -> 0.028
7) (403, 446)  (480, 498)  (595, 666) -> 0.013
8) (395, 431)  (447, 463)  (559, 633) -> -0.114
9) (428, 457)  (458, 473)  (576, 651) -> 0.006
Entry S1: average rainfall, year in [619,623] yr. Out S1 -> 5.42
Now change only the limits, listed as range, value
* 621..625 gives 5.1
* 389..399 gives 5.29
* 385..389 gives 5.13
